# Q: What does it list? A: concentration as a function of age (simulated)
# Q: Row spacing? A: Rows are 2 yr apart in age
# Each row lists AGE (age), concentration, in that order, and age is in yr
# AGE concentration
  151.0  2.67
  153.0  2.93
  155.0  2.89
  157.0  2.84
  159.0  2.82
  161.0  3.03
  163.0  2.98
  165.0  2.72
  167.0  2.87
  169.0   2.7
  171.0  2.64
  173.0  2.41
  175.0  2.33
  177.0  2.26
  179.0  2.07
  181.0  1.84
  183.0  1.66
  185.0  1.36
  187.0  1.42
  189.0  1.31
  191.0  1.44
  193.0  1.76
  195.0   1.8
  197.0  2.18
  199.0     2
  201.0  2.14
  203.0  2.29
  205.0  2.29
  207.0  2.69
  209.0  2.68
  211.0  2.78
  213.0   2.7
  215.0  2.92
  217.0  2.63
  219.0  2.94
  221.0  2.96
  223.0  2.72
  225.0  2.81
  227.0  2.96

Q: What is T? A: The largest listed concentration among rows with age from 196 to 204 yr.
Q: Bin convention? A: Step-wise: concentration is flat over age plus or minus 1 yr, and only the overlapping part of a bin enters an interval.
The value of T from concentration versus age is 2.29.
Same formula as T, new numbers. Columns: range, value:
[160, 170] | 3.03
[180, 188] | 1.84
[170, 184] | 2.64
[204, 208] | 2.69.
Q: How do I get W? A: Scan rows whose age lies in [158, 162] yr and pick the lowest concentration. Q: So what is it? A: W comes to 2.82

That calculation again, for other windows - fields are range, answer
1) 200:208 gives 2.14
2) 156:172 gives 2.64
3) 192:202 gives 1.76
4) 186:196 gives 1.31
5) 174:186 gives 1.36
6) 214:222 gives 2.63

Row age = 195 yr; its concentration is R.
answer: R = 1.8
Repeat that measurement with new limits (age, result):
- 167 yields 2.87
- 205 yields 2.29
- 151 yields 2.67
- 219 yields 2.94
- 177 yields 2.26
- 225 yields 2.81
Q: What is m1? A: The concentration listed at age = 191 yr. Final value 1.44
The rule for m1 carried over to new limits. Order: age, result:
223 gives 2.72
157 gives 2.84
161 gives 3.03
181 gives 1.84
